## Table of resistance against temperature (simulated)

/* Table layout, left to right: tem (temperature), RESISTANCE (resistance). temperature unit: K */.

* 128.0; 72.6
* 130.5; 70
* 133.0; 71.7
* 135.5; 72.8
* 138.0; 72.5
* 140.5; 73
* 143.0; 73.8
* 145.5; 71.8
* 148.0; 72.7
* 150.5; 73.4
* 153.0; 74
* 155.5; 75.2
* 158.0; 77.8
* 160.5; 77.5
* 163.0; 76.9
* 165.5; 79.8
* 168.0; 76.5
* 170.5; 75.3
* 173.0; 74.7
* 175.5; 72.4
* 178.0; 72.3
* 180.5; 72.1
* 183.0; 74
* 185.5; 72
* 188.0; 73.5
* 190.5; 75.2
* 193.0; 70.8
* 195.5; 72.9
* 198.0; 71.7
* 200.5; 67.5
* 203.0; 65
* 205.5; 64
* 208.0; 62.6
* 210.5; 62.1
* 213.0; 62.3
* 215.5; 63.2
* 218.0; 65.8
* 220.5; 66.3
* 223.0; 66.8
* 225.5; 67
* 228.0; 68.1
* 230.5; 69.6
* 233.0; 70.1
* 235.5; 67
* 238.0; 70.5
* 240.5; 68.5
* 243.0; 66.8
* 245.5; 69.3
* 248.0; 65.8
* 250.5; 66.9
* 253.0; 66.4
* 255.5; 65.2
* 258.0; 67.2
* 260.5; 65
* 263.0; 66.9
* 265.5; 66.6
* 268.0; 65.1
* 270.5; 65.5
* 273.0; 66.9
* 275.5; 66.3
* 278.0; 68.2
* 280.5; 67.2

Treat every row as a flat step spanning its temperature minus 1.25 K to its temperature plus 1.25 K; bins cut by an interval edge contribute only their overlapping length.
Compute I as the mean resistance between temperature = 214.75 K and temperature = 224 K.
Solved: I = 65.6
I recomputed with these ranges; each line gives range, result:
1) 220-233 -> 67.9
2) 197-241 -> 66.5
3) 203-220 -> 63.6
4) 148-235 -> 70.8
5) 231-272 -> 67.1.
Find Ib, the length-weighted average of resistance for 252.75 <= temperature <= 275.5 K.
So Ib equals 66.1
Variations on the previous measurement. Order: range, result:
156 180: 75.8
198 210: 65.3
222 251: 68.1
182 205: 71.1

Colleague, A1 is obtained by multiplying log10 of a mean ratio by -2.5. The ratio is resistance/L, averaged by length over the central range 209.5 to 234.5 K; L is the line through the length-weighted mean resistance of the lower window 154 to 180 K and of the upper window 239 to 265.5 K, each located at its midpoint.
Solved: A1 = 0.06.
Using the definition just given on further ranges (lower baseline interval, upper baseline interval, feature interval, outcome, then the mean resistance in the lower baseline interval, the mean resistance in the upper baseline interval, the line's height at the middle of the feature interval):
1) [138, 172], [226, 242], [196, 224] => 0.085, 75.1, 68.8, 70.7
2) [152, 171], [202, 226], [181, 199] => -0.043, 76.7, 64.4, 70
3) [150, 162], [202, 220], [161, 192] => -0.050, 75.7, 63.7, 71.2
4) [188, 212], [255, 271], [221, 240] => -0.020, 68.2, 66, 67.1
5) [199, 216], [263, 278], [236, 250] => -0.045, 64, 66.3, 65.3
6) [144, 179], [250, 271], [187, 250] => 0.035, 75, 66.1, 69.9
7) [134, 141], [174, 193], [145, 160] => -0.024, 72.7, 72.9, 72.8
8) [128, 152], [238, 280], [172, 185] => -0.036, 72.4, 66.8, 70.6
